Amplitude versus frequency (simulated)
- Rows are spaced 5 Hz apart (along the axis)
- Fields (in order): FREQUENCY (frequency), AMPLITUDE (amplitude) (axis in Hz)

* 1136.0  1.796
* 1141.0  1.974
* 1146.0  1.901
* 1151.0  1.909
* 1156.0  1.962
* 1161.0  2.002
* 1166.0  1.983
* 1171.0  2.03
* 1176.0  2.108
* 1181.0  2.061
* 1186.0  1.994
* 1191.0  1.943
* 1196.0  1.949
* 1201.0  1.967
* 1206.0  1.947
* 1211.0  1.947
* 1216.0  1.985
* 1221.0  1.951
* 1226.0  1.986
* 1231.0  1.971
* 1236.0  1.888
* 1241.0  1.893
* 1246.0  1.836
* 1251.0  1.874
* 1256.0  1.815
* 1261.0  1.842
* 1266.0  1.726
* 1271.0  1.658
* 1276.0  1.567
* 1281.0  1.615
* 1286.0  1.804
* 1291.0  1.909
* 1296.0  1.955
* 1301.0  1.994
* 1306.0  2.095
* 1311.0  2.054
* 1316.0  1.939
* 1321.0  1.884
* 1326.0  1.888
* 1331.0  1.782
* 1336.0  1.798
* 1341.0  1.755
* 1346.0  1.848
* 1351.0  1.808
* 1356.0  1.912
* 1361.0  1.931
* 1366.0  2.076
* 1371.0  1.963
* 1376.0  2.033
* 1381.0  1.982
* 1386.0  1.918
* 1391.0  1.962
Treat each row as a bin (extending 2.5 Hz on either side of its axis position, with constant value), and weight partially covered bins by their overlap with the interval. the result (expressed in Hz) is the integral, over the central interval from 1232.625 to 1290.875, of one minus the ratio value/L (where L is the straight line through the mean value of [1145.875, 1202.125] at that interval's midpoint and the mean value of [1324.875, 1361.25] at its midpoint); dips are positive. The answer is 3.8 Hz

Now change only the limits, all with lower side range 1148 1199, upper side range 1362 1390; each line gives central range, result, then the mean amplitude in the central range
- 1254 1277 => 3.02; 1.73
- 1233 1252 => 1.11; 1.88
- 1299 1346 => 2.00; 1.91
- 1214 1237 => 0.37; 1.96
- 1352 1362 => 0.44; 1.9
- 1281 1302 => 1.23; 1.87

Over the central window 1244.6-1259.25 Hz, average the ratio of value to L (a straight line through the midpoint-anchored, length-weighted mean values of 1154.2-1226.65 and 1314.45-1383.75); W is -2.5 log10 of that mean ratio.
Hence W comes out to 0.06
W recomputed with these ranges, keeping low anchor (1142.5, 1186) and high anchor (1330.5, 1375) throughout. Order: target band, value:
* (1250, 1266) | 0.07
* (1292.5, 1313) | -0.06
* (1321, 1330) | 0.02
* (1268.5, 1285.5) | 0.18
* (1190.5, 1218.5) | 0.01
